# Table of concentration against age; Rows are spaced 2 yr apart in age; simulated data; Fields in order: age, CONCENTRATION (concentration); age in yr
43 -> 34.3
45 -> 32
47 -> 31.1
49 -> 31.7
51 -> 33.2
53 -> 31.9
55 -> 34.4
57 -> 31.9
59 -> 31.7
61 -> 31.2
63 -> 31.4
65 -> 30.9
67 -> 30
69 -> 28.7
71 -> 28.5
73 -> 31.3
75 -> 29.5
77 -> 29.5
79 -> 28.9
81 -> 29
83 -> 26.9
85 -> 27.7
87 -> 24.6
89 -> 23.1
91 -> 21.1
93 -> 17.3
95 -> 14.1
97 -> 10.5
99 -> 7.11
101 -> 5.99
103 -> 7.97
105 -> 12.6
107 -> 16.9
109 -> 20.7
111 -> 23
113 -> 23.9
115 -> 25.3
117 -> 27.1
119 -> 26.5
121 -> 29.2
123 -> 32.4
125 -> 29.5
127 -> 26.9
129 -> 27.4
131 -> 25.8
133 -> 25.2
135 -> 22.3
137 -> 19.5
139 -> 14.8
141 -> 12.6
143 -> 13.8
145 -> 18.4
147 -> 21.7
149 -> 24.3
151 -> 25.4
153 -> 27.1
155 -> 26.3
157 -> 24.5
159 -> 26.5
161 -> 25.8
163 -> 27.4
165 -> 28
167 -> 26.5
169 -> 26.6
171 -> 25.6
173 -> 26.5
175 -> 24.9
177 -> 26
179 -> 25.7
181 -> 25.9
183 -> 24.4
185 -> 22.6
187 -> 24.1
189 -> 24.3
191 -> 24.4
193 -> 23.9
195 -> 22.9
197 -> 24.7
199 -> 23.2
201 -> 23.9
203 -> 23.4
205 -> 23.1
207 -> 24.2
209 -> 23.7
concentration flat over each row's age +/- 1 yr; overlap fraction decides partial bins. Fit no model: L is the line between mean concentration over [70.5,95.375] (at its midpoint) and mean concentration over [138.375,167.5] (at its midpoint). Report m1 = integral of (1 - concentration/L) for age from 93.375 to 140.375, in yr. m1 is 7.2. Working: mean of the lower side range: 25.7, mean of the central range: 20.5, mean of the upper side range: 22.9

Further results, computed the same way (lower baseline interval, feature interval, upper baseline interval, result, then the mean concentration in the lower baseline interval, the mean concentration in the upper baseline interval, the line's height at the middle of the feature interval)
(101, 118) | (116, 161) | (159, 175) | -3.06 yr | 18.9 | 26.5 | 22.7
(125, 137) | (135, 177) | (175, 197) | 2.63 yr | 25.3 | 24.5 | 24.9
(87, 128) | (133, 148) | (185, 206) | 2.37 yr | 20.2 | 23.7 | 21.5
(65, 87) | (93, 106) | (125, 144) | 7.84 yr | 28.9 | 21.4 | 25.9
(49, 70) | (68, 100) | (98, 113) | -1.14 yr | 31.5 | 14.2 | 22.3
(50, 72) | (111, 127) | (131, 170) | -0.90 yr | 31.3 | 23.1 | 25.9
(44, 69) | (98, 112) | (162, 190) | 7.52 yr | 31.7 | 25.6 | 29.2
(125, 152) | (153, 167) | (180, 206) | -2.42 yr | 21.7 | 23.9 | 22.6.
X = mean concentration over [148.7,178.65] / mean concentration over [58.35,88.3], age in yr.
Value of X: 0.89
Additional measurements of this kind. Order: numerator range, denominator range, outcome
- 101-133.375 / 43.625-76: 0.74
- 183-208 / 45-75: 0.76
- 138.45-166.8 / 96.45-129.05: 1.10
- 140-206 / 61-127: 1.02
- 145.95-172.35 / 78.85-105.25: 1.42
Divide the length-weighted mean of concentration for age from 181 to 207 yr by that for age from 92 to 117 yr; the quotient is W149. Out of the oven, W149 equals 1.50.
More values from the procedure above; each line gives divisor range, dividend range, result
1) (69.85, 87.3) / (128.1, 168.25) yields 0.81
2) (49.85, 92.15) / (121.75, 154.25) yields 0.79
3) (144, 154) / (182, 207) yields 1.02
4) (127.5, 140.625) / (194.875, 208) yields 1.07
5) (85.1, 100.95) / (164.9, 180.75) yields 1.55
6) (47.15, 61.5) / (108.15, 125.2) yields 0.82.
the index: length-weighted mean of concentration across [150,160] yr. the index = 26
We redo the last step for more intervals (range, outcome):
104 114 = 19.4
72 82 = 29.6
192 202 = 23.7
